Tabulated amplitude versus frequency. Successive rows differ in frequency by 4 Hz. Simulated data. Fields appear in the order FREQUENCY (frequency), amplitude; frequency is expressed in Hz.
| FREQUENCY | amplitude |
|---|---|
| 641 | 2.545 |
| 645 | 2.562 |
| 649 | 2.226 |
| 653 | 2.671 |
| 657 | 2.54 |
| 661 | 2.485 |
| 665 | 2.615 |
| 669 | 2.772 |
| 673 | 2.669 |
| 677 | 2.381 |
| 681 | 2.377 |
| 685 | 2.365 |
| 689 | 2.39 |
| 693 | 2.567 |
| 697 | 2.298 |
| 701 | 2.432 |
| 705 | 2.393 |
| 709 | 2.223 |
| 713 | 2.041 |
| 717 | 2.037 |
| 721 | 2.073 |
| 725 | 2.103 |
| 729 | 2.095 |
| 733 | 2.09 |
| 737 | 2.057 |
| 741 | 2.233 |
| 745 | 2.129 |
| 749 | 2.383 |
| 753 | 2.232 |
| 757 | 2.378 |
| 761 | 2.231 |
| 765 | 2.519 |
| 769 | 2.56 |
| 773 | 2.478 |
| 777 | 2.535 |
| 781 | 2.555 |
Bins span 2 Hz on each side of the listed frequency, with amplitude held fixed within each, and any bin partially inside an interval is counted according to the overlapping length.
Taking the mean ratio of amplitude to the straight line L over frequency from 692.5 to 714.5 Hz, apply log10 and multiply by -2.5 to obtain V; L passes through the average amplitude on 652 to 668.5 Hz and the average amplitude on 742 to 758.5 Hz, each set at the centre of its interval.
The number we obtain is 0.057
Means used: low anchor 2.59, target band 2.32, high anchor 2.27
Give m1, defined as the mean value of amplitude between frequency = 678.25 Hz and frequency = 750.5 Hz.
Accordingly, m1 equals 2.24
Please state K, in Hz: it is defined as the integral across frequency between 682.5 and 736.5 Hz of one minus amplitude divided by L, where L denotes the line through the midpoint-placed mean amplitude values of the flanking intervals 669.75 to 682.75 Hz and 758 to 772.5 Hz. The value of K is 5.3 Hz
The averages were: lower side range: 2.51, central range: 2.24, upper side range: 2.44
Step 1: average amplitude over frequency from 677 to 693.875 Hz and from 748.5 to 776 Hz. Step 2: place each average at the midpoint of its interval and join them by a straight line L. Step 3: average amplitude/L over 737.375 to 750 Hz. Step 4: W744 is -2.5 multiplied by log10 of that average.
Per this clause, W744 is 0.090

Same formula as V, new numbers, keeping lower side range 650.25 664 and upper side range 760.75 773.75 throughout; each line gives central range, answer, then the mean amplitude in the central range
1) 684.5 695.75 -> 0.038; 2.44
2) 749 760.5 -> 0.078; 2.31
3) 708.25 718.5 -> 0.200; 2.09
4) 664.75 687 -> 0.006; 2.52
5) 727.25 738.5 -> 0.198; 2.08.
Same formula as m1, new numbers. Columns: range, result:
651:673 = 2.62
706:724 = 2.11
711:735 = 2.07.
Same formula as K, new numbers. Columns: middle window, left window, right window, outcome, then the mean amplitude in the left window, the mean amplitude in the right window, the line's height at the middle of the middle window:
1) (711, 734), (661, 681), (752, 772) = 3.7 Hz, 2.57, 2.4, 2.47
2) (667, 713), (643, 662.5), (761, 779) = 1.3 Hz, 2.5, 2.49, 2.5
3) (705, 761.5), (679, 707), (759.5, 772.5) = 6.0 Hz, 2.4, 2.45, 2.43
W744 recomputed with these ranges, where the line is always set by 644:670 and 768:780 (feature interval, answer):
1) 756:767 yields 0.07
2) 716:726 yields 0.22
